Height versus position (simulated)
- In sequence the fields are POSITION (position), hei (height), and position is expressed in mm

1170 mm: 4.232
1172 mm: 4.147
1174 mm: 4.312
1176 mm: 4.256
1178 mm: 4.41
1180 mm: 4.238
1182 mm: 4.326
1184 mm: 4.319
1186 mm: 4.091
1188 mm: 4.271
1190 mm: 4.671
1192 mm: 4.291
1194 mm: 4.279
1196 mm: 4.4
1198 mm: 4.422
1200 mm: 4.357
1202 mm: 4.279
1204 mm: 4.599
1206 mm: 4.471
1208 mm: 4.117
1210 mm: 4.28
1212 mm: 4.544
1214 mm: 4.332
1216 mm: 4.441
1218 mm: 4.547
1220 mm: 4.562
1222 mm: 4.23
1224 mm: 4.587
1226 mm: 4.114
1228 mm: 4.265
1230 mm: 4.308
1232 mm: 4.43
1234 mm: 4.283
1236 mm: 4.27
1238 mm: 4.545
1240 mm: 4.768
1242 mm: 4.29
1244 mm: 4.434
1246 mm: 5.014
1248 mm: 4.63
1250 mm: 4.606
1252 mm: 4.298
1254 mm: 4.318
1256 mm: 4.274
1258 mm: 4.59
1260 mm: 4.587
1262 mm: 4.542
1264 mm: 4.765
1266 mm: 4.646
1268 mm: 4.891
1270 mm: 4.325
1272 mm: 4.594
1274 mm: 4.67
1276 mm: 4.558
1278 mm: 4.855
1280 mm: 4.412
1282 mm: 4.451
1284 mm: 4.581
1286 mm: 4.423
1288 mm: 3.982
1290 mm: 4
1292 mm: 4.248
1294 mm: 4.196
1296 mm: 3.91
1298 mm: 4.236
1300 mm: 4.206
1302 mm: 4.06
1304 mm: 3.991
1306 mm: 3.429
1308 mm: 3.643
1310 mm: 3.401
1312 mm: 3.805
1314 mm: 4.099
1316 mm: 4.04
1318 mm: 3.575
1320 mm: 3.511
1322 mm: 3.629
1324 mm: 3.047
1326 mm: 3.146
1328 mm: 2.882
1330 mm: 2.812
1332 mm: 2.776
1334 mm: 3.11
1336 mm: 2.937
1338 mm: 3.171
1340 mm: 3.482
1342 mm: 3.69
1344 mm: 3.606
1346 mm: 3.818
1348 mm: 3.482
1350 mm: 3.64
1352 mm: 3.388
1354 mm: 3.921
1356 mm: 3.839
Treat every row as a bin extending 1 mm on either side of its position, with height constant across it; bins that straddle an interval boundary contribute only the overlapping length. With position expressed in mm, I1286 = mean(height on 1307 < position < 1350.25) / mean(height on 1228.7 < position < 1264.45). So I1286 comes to 0.76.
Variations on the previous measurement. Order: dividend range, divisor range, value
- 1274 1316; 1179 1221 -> 0.95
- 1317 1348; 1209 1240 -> 0.75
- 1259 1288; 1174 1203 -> 1.06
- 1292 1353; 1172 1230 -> 0.82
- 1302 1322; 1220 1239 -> 0.86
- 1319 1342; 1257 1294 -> 0.70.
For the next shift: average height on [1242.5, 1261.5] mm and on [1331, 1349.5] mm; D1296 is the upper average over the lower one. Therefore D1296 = 0.74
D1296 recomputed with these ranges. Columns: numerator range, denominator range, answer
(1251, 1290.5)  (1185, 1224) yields 1.03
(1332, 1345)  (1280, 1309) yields 0.80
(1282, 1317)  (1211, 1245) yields 0.91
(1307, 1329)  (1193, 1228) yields 0.80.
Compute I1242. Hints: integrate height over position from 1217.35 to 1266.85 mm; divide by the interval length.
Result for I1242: 4.48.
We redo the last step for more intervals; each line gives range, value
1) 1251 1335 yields 4.04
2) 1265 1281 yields 4.62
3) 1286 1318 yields 3.95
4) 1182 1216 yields 4.36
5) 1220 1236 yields 4.33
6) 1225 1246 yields 4.4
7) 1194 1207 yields 4.41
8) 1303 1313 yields 3.65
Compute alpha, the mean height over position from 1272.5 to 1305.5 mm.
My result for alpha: 4.29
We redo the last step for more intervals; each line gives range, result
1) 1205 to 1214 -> 4.35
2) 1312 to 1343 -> 3.34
